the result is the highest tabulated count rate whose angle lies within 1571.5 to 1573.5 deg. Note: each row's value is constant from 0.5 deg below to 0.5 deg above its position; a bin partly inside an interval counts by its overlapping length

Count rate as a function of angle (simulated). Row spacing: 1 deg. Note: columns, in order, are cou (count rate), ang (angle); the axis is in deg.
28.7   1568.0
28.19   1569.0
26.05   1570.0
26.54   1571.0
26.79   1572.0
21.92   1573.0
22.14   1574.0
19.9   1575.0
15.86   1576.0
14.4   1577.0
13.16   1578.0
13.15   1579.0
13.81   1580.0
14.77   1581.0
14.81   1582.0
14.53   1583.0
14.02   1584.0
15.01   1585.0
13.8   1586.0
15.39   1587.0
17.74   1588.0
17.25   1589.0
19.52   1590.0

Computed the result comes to 26.79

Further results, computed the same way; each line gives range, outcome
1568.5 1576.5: 28.19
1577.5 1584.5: 14.81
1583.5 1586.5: 15.01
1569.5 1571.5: 26.54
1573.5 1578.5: 22.14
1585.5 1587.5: 15.39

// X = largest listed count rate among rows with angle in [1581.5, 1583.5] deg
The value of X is 14.81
